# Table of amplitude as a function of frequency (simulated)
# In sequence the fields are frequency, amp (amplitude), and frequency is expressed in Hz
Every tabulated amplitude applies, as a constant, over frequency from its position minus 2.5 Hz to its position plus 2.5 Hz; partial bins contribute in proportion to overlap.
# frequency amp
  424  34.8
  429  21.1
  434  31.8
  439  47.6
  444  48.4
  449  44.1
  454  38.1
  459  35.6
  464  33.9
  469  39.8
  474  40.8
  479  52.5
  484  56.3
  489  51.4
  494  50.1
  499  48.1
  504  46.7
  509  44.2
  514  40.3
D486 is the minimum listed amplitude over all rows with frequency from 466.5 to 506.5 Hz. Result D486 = 39.8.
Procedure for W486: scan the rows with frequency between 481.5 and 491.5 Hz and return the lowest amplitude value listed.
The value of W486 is 51.4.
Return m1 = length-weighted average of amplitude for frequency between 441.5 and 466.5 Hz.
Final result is 40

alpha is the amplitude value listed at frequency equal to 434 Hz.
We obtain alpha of 31.8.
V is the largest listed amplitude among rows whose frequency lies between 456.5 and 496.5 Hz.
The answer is 56.3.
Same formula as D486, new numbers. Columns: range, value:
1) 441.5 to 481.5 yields 33.9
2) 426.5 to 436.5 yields 21.1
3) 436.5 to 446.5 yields 47.6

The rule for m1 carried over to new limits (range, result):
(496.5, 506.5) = 47.4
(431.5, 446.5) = 42.6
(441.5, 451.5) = 46.2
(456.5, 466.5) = 34.8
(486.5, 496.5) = 50.8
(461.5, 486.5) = 44.7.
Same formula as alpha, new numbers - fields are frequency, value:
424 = 34.8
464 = 33.9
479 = 52.5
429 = 21.1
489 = 51.4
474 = 40.8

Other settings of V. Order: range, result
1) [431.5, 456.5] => 48.4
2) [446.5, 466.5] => 44.1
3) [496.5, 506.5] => 48.1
